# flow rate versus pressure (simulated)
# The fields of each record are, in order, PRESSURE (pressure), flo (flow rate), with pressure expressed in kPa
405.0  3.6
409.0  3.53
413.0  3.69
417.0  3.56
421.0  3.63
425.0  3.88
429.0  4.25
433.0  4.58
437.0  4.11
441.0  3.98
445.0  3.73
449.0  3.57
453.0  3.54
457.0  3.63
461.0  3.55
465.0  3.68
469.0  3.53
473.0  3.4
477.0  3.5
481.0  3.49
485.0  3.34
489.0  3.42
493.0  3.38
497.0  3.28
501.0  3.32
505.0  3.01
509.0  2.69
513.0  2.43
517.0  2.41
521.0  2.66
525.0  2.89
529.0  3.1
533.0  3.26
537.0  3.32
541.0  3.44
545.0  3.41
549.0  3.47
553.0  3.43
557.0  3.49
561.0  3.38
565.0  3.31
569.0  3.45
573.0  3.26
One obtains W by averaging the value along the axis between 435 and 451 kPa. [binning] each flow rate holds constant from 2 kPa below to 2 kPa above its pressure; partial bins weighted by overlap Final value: 3.85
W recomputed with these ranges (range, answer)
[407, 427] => 3.66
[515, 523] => 2.54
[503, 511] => 2.85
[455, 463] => 3.59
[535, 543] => 3.38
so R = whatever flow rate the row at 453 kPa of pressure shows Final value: 3.54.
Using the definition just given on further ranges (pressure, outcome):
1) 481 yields 3.49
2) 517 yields 2.41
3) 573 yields 3.26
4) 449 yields 3.57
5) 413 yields 3.69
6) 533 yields 3.26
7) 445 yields 3.73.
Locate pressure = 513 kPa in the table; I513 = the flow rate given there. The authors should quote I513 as 2.43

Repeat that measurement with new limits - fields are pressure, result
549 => 3.47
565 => 3.31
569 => 3.45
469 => 3.53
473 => 3.4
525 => 2.89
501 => 3.32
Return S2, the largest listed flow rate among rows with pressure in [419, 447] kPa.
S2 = 4.58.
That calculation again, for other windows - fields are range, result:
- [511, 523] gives 2.66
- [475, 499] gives 3.5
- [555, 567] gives 3.49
